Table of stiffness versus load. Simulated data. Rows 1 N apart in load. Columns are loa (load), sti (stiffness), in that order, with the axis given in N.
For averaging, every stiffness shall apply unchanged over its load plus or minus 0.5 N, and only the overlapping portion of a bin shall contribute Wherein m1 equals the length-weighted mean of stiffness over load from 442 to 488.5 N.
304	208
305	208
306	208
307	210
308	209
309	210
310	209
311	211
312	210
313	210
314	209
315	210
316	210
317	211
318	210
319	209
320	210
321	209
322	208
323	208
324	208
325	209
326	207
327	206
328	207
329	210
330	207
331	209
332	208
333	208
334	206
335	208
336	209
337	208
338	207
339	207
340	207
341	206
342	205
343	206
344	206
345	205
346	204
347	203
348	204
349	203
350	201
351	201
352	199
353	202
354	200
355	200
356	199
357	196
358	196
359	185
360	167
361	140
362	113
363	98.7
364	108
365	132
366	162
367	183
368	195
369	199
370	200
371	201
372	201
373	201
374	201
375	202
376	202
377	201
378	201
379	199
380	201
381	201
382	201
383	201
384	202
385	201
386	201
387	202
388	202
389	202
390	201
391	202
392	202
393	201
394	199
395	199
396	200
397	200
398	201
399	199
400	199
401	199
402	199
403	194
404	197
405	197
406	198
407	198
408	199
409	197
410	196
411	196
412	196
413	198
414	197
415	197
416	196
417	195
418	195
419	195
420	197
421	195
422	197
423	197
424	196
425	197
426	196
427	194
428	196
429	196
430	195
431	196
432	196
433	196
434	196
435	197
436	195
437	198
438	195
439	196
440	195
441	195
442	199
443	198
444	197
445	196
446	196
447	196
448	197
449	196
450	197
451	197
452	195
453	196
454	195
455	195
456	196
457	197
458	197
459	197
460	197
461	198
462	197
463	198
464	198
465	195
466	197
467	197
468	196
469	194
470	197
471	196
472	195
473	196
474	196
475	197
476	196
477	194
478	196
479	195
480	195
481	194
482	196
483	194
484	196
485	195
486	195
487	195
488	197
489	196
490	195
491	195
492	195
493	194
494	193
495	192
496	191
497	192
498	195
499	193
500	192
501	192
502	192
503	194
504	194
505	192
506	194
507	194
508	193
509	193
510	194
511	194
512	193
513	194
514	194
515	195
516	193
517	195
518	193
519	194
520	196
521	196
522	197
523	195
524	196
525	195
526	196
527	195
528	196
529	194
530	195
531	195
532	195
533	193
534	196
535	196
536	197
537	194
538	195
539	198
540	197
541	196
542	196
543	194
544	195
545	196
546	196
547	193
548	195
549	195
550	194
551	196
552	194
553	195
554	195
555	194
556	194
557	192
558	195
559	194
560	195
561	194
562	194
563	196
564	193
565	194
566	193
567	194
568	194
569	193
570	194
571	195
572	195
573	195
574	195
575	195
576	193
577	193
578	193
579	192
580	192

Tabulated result 196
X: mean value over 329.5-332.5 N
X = 208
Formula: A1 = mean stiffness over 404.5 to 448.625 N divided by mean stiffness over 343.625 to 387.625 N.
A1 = 1.0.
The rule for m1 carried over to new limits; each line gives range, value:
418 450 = 196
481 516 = 194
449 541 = 195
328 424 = 195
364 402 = 196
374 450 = 198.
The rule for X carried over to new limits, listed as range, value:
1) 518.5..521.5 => 195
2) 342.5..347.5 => 205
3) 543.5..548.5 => 195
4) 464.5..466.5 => 196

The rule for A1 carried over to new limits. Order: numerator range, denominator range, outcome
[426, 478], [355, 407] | 1.03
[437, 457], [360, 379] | 1.12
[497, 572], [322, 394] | 0.99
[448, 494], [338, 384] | 1.03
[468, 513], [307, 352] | 0.94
